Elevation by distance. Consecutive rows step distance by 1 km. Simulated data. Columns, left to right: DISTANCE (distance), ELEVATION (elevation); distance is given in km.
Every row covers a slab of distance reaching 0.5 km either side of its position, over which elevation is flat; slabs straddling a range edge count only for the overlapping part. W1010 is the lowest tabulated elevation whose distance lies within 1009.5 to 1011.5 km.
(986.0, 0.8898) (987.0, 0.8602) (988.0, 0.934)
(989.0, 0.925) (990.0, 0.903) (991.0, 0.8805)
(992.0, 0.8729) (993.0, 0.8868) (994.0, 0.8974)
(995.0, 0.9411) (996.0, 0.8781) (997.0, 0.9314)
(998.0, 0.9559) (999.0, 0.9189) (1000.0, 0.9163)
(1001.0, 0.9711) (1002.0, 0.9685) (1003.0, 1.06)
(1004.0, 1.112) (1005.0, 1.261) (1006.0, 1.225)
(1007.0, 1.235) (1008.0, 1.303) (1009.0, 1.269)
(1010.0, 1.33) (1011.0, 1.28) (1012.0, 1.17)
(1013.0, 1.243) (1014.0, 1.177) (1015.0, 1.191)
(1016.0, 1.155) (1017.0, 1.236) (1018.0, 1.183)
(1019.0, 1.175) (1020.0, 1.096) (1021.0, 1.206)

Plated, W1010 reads 1.28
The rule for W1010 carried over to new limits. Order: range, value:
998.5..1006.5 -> 0.9163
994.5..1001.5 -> 0.8781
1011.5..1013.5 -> 1.17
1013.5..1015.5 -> 1.177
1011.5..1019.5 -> 1.155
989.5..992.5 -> 0.8729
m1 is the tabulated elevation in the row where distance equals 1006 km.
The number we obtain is 1.225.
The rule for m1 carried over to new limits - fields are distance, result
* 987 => 0.8602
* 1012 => 1.17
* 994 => 0.8974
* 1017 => 1.236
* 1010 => 1.33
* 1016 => 1.155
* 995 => 0.9411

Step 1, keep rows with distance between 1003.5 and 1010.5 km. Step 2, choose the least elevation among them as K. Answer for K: 1.112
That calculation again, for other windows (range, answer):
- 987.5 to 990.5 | 0.903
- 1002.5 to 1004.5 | 1.06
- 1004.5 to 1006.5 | 1.225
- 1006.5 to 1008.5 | 1.235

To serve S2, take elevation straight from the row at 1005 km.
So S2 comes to 1.261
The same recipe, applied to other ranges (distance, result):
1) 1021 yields 1.206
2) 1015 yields 1.191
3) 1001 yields 0.9711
